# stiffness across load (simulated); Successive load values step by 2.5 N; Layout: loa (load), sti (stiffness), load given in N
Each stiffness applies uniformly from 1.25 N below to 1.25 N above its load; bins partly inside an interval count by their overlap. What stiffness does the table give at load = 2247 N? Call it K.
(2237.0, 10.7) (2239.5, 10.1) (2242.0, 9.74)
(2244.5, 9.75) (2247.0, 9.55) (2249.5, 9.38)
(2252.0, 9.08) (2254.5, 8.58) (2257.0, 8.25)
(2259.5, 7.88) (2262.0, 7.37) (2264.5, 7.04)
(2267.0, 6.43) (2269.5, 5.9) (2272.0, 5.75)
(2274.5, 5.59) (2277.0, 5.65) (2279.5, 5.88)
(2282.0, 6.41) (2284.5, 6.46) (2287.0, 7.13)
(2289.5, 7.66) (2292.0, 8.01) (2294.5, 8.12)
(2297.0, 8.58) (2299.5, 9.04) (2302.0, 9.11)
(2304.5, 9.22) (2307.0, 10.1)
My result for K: 9.55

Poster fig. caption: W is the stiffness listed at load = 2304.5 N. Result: 9.22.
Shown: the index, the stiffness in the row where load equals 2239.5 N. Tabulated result 10.1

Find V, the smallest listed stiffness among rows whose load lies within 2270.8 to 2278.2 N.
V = 5.59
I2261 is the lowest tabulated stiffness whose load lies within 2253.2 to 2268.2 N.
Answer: 6.43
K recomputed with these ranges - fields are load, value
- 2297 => 8.58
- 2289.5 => 7.66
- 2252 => 9.08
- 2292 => 8.01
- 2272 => 5.75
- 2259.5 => 7.88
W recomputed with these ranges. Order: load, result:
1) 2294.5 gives 8.12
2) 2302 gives 9.11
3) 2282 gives 6.41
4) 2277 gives 5.65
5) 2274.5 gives 5.59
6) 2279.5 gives 5.88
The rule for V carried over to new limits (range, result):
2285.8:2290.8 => 7.13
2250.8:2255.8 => 8.58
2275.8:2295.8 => 5.65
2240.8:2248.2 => 9.55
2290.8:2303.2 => 8.01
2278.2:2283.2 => 5.88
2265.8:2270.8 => 5.9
